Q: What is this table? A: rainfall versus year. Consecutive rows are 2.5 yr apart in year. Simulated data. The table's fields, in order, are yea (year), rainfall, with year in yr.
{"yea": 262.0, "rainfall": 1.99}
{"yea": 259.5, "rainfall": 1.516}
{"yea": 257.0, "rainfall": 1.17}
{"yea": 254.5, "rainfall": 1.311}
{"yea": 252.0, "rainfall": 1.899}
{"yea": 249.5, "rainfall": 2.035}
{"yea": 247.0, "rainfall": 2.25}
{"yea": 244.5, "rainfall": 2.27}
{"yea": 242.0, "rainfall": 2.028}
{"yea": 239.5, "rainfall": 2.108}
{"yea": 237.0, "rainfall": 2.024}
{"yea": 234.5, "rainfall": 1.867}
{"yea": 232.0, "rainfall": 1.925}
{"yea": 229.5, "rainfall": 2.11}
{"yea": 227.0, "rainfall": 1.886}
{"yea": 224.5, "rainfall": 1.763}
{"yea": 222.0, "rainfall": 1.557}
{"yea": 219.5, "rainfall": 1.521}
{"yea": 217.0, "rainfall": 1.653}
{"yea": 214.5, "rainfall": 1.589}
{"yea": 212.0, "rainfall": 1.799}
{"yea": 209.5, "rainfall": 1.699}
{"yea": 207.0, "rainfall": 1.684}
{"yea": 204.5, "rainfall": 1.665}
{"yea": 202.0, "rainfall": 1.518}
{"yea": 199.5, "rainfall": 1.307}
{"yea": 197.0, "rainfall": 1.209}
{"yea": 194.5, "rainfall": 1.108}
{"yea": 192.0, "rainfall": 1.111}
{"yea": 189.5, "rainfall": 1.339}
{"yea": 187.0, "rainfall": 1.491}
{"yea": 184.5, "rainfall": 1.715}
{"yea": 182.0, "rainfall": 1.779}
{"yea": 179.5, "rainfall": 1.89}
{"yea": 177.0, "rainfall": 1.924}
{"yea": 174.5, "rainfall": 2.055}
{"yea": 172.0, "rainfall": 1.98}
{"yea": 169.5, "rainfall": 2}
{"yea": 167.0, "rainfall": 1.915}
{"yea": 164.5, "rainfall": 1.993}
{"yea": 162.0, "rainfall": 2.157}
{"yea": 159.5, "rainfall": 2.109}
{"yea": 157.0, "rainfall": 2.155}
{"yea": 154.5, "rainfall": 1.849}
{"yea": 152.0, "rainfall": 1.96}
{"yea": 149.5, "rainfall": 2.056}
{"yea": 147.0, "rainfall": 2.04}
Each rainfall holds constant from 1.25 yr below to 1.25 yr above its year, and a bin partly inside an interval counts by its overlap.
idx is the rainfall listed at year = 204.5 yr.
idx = 1.665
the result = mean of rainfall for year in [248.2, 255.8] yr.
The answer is 1.75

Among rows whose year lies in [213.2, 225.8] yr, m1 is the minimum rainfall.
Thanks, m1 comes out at 1.521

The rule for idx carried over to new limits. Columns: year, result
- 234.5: 1.867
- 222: 1.557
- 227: 1.886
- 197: 1.209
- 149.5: 2.056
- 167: 1.915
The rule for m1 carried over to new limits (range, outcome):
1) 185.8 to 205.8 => 1.108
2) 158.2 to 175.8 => 1.915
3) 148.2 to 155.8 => 1.849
